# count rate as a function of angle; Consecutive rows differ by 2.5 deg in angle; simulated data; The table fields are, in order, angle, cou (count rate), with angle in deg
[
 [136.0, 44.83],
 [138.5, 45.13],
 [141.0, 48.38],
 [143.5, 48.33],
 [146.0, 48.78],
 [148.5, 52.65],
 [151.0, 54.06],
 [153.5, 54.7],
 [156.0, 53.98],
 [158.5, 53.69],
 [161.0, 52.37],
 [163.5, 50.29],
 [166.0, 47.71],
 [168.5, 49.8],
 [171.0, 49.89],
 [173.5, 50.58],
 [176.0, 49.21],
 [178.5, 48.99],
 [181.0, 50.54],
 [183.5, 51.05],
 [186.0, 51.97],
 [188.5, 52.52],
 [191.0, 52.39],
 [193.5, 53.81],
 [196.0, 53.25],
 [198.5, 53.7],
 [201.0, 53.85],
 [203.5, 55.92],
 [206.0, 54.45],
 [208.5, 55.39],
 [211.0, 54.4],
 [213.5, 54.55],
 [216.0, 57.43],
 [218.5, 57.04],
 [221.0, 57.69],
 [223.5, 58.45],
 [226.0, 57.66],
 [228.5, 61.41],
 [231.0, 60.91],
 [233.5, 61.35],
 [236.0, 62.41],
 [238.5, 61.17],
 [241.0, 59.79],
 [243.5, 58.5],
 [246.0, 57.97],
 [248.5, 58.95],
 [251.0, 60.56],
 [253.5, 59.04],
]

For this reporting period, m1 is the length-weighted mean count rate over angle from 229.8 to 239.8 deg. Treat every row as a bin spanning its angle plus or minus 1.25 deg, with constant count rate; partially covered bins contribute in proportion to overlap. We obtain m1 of 61.5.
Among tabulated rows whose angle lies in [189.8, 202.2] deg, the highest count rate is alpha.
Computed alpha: 53.85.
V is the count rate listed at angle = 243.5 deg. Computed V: 58.5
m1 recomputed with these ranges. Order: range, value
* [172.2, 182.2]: 49.8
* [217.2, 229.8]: 58.5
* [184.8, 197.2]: 52.8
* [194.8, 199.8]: 53.5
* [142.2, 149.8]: 49.9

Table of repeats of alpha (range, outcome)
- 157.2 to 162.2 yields 53.69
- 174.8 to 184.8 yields 51.05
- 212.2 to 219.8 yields 57.43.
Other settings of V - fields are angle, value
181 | 50.54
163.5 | 50.29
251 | 60.56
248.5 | 58.95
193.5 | 53.81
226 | 57.66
